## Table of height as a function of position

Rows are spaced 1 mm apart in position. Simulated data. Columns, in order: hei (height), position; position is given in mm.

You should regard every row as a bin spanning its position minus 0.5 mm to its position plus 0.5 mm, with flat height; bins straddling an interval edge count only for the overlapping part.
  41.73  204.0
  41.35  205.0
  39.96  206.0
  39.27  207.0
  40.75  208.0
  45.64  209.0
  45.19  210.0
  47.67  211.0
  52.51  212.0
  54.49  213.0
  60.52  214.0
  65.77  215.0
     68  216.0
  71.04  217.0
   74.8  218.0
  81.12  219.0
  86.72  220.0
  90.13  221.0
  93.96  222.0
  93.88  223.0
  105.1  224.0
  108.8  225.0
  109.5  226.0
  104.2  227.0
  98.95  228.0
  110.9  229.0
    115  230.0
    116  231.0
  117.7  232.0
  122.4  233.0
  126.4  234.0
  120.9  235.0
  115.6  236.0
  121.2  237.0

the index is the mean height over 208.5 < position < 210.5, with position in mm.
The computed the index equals 45.4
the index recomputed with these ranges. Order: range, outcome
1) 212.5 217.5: 64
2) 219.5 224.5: 94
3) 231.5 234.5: 122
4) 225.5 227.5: 107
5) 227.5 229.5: 105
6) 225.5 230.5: 108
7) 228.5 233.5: 116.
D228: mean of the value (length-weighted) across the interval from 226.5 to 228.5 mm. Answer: 102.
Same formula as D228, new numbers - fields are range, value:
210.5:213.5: 51.6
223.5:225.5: 107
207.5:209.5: 43.2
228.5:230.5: 113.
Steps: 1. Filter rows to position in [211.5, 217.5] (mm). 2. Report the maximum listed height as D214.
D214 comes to 71.04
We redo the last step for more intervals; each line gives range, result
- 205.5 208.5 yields 40.75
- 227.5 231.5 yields 116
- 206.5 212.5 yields 52.51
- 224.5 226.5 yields 109.5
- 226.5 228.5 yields 104.2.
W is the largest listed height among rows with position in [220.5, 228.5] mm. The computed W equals 109.5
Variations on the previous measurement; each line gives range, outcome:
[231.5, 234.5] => 126.4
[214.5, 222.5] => 93.96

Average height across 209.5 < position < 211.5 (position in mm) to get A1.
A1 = 46.4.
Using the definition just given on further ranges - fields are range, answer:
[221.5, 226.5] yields 102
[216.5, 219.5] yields 75.7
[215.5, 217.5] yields 69.5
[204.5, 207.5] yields 40.2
